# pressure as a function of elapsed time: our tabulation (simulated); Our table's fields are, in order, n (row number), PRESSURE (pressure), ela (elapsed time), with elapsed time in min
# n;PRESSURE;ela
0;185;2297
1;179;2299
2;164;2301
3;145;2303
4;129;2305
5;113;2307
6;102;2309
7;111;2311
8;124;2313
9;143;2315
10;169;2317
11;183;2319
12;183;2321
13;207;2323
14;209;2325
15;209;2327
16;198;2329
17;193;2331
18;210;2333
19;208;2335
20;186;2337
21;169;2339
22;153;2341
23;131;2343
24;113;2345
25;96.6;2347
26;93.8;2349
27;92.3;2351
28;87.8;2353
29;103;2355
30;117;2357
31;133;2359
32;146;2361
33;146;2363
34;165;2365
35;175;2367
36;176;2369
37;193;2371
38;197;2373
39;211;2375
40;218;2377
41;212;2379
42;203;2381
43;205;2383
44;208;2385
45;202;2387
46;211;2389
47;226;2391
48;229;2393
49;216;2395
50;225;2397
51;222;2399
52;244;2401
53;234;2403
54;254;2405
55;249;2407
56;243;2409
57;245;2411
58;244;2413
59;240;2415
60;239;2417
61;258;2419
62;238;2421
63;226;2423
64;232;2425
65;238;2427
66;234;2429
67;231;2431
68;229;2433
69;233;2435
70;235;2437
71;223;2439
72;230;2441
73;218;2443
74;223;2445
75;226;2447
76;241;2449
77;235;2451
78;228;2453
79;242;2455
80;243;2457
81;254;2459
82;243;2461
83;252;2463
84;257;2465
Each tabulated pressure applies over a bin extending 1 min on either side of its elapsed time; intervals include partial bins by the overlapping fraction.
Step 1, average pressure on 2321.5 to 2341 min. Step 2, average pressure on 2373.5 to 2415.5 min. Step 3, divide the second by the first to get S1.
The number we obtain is 1.1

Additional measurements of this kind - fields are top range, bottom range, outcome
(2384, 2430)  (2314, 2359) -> 1.49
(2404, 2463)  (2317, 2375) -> 1.48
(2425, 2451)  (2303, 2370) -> 1.53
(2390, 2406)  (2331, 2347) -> 1.41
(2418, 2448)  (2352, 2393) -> 1.30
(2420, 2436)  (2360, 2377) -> 1.30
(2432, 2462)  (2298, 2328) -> 1.48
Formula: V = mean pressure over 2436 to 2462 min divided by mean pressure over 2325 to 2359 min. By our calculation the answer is 1.57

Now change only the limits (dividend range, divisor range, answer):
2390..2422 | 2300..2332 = 1.47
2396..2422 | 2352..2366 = 1.88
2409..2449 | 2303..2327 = 1.52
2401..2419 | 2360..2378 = 1.35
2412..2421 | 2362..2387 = 1.27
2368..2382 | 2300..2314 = 1.59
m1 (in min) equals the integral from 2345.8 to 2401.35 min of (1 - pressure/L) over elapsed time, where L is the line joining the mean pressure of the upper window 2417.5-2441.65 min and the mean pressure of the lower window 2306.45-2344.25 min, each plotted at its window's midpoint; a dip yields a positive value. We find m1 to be 7.0 min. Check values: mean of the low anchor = 169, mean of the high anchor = 234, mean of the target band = 176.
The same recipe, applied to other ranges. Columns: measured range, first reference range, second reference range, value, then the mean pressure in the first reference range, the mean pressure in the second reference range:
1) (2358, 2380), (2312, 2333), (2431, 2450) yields 2.4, 183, 229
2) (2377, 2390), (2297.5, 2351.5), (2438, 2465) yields -0.9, 157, 236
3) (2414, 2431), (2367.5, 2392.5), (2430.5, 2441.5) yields -1.0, 205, 230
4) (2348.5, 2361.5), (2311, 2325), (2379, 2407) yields 5.7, 167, 222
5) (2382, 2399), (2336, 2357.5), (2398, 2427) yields -1.3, 122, 240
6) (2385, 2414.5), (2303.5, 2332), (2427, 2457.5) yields -3.3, 162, 231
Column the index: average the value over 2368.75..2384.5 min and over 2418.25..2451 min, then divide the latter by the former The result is 1.14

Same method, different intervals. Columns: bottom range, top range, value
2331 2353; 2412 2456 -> 1.61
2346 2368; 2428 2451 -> 1.86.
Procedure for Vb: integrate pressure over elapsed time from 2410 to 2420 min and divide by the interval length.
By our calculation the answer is 245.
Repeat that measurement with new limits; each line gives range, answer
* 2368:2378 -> 199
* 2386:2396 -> 217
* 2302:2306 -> 137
